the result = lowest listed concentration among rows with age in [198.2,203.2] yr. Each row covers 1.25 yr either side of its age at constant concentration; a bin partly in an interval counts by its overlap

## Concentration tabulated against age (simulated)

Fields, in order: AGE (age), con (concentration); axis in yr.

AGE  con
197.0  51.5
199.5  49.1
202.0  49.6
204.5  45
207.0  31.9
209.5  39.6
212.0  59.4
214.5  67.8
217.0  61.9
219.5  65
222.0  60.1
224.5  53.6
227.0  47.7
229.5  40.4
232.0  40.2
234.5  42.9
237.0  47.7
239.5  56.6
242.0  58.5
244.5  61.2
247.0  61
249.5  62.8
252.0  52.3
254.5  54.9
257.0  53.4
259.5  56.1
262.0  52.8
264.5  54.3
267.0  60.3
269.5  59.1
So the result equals 49.1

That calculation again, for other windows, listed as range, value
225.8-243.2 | 40.2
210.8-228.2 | 47.7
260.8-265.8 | 52.8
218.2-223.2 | 60.1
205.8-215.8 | 31.9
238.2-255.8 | 52.3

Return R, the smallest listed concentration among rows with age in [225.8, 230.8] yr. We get 40.4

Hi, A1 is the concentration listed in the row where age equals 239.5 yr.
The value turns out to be 56.6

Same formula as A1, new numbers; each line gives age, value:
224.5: 53.6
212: 59.4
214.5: 67.8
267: 60.3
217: 61.9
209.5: 39.6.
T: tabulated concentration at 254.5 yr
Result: 54.9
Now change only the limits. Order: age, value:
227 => 47.7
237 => 47.7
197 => 51.5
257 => 53.4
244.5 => 61.2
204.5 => 45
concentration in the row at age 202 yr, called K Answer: 49.6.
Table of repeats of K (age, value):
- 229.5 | 40.4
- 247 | 61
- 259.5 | 56.1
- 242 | 58.5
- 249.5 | 62.8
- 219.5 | 65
